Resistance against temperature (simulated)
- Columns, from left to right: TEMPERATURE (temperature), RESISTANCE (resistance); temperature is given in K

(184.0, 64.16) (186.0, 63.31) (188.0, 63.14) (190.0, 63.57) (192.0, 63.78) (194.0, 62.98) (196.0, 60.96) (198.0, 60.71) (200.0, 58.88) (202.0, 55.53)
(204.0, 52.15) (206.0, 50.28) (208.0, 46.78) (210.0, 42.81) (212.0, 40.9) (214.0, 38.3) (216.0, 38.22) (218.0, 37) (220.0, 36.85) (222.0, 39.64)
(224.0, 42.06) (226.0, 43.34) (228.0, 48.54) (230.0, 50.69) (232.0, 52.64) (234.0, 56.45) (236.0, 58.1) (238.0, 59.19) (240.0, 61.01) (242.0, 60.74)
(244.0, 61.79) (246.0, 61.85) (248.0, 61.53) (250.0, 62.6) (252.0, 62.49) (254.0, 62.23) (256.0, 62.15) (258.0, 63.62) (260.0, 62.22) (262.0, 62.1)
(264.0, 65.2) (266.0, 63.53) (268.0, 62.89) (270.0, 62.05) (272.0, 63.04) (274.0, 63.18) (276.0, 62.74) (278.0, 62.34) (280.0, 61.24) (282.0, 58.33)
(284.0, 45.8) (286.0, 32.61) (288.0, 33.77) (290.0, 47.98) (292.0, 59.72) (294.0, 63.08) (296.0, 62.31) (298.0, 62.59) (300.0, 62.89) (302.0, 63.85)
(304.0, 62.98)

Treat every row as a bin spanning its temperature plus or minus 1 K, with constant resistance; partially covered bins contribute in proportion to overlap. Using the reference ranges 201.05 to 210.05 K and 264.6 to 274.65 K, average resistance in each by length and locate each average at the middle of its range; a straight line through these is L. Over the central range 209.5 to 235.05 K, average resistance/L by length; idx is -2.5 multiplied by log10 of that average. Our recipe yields 0.22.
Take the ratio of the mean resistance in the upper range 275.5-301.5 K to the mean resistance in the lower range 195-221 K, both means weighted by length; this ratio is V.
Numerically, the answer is 1.16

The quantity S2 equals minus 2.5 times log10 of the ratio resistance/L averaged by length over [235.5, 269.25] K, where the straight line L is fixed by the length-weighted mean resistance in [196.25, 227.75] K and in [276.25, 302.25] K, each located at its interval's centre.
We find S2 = -0.22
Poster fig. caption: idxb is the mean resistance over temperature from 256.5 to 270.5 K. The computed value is 63.1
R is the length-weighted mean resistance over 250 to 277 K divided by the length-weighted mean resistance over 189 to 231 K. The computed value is 1.3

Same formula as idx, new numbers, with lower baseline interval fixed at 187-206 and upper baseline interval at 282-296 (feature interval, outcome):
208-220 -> 0.40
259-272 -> -0.21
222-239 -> 0.10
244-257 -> -0.16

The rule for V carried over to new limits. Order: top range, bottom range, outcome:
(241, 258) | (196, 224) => 1.34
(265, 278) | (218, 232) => 1.44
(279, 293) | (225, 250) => 0.86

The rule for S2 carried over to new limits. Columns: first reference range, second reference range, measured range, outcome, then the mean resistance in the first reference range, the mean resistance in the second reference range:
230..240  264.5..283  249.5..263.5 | -0.05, 56.4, 62.2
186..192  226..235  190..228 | 0.18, 63.4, 51.1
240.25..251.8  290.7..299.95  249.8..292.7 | 0.06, 61.7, 61.6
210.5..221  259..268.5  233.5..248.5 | -0.17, 38.5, 63.2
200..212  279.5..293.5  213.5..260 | -0.09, 49.6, 48.6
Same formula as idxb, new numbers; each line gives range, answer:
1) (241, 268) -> 62.5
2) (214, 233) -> 43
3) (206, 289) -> 53.9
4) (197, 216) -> 49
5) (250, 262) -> 62.5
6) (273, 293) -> 52.8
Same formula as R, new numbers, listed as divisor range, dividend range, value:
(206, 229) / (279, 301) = 1.29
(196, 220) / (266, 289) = 1.17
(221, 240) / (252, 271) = 1.24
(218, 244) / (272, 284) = 1.19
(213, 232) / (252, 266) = 1.49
